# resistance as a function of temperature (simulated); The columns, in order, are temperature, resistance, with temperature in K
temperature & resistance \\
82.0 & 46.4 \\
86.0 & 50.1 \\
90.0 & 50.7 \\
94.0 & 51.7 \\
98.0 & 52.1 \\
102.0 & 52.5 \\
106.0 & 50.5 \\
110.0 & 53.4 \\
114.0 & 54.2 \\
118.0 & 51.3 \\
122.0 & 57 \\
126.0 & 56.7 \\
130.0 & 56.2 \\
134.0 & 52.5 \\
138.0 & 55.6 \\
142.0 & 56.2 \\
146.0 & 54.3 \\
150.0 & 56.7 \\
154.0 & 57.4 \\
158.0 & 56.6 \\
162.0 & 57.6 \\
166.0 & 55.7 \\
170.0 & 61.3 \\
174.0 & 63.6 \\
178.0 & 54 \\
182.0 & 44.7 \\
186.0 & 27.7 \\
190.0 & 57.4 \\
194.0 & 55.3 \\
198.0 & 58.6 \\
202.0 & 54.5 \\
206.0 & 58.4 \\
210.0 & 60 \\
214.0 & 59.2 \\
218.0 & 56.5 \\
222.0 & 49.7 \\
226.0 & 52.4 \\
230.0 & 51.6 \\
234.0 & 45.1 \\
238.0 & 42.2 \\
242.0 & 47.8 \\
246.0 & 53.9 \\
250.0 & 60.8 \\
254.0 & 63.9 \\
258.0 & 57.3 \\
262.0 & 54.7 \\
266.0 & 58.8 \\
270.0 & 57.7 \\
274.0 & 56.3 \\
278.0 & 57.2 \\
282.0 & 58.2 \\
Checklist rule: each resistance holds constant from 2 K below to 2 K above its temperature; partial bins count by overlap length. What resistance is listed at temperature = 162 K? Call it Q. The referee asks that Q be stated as 57.6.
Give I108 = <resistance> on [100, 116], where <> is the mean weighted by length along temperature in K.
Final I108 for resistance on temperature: 52.7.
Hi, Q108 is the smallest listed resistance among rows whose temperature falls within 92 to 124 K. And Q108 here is 50.5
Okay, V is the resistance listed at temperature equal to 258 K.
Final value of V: 57.3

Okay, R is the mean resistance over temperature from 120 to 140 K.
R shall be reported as 55.6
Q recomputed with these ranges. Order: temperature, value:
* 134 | 52.5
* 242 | 47.8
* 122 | 57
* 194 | 55.3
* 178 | 54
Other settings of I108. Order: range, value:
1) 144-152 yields 55.5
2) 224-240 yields 47.8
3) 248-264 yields 59.2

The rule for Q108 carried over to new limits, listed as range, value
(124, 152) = 52.5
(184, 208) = 27.7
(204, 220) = 56.5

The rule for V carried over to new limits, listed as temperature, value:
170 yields 61.3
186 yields 27.7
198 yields 58.6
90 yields 50.7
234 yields 45.1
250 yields 60.8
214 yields 59.2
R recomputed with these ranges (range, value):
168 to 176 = 62.5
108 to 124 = 54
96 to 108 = 51.7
